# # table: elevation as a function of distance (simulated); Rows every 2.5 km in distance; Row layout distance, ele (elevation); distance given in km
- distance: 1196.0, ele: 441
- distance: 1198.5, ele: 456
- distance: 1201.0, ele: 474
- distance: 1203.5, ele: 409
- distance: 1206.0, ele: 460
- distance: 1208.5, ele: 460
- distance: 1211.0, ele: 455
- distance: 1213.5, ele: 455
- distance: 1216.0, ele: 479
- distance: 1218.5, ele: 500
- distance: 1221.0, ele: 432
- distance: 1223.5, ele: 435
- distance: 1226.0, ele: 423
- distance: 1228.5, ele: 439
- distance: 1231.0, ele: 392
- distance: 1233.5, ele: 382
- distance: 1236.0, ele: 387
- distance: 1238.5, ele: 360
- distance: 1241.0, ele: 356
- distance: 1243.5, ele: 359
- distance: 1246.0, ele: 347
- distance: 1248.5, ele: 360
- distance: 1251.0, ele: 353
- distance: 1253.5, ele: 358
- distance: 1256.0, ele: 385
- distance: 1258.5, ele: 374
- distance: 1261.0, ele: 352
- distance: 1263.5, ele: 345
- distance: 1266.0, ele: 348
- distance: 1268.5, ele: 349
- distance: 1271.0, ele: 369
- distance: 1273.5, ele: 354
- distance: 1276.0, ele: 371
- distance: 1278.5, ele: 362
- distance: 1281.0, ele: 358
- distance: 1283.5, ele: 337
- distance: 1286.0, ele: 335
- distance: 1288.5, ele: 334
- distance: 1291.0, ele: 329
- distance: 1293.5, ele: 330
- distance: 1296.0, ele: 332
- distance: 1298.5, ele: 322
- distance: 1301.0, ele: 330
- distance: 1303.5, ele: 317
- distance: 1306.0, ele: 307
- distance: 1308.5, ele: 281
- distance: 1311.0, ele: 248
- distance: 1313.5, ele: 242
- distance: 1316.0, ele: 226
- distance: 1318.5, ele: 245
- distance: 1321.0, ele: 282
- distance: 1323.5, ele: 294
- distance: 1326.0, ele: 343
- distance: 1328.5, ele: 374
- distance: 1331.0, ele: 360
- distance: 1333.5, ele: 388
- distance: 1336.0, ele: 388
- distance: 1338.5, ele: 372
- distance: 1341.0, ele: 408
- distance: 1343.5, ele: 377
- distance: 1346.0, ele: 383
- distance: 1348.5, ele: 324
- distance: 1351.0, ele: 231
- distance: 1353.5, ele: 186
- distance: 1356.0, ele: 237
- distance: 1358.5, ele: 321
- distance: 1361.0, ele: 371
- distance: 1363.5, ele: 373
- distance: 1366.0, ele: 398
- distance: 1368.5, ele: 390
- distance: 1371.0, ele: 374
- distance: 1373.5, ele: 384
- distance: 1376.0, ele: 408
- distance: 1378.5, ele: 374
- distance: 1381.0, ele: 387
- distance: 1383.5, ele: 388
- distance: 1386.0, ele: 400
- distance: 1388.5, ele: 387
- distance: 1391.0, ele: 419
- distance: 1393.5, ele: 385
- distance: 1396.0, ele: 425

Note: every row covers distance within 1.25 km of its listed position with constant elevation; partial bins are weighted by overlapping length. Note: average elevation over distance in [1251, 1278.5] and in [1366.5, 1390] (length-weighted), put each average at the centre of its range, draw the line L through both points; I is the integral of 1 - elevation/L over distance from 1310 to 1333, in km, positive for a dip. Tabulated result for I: 4.9 km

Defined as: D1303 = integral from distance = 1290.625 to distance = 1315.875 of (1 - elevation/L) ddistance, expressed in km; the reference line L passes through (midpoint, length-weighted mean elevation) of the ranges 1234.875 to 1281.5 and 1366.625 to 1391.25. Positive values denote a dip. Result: 4.9 km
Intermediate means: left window 360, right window 390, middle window 299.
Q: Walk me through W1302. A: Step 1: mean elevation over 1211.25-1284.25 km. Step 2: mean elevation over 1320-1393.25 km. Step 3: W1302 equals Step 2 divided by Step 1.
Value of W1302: 0.9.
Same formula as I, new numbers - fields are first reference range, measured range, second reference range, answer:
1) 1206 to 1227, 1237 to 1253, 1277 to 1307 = 2.1 km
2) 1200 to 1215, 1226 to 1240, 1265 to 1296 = 0.7 km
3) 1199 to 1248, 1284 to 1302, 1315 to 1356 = 1.4 km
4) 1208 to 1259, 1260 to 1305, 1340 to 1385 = 4.8 km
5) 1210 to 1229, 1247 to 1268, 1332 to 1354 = 3.0 km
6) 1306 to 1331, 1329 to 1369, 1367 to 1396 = -1.0 km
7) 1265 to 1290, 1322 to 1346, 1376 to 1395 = 0.4 km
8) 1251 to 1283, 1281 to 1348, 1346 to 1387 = 5.1 km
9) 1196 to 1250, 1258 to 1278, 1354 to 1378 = 2.1 km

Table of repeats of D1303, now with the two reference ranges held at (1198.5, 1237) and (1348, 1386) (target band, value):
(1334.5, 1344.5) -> -0.7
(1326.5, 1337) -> -0.2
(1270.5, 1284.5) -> 1.5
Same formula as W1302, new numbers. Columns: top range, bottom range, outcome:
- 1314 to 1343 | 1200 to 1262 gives 0.82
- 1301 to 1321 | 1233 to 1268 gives 0.75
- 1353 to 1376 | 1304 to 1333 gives 1.18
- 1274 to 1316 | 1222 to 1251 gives 0.83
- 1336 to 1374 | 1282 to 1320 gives 1.14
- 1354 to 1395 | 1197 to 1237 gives 0.84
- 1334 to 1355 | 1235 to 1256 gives 0.93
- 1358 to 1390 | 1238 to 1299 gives 1.09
